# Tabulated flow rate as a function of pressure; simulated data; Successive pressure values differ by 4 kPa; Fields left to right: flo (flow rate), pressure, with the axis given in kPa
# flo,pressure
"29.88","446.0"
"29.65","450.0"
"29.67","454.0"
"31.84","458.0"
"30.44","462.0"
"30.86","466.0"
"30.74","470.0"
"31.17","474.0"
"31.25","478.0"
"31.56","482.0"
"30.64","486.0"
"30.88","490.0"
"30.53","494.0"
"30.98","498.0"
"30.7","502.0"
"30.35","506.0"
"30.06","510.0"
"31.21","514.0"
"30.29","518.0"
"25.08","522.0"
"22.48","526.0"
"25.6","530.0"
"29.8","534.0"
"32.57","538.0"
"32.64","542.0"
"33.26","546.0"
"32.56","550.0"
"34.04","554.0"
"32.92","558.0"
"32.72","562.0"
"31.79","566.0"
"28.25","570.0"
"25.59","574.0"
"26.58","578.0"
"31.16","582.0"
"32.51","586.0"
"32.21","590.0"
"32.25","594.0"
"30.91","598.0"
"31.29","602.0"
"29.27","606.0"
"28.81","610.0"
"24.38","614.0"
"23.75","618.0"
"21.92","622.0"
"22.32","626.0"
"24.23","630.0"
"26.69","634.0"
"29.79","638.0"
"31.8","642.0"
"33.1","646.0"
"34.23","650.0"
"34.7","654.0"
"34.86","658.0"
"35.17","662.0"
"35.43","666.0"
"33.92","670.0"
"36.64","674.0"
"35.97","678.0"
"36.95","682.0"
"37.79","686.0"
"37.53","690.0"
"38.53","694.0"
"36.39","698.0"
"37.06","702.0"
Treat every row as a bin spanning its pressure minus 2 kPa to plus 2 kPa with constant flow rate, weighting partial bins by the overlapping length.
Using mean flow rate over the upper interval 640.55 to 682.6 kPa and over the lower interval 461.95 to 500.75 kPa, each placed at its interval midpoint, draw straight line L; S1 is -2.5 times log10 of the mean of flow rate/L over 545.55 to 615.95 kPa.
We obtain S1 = 0.09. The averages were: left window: 30.9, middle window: 30.5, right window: 34.8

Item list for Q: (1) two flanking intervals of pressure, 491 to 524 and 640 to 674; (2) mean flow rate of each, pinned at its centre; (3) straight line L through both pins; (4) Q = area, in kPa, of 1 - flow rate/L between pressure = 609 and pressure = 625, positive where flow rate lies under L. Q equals 4.3 kPa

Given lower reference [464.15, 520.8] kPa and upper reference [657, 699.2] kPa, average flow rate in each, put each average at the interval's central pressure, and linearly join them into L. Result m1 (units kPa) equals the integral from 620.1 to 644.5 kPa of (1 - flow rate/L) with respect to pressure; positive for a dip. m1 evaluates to 6.1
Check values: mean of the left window 30.7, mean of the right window 36.3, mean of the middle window 26.3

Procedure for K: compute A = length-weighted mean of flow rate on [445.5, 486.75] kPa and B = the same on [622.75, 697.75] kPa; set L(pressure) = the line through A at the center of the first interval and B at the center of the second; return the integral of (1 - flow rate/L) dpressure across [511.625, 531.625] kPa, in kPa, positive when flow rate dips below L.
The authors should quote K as 2.81 kPa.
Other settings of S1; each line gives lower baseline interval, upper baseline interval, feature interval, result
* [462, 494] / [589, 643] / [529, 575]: -0.07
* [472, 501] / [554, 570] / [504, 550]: 0.07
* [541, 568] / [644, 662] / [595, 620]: 0.19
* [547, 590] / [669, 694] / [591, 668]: 0.15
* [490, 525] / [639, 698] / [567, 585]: 0.14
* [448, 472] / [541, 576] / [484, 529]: 0.06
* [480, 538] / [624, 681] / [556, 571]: -0.04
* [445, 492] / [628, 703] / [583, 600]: 0.03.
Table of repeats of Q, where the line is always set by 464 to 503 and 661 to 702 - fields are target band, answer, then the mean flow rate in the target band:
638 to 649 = 1.0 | 32.1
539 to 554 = -0.1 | 33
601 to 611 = 1.3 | 29.7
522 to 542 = 2.8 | 27.9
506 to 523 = 1.2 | 29.5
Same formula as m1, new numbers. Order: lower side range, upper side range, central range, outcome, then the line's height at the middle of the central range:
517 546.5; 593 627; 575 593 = -1.8 kPa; 27.7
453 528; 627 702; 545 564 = -1.0 kPa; 31.5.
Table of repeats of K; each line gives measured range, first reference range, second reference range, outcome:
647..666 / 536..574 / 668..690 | 0.45 kPa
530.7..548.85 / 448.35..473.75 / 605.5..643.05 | -2.07 kPa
